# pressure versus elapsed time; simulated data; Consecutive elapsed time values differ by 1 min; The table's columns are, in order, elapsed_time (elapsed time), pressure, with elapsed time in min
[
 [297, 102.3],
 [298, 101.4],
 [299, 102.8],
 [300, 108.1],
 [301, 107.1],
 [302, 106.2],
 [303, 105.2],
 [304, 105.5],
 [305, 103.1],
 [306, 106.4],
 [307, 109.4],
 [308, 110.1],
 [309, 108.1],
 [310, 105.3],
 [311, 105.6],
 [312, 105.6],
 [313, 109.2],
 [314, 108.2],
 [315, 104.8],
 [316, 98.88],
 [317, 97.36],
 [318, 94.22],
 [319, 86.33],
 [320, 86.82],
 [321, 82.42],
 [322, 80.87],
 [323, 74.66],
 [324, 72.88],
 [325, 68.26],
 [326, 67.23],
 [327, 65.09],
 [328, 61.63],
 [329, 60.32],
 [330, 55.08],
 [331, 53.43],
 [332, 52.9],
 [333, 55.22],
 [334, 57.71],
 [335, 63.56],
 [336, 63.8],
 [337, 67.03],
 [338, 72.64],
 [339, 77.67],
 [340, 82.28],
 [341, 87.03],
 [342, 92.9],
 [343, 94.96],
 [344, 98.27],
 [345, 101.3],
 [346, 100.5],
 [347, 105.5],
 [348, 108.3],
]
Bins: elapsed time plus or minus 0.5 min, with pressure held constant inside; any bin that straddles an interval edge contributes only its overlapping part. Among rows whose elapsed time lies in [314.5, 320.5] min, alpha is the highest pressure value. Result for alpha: 104.8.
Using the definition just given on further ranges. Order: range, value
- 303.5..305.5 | 105.5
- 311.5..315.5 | 109.2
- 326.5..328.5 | 65.09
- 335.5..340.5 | 82.28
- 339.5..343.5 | 94.96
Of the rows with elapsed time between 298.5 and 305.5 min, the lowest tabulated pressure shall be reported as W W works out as 102.8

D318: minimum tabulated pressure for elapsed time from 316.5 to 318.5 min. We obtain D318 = 94.22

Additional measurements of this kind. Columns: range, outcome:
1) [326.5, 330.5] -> 55.08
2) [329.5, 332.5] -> 52.9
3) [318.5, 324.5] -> 72.88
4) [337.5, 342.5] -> 72.64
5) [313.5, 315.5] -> 104.8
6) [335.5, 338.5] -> 63.8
